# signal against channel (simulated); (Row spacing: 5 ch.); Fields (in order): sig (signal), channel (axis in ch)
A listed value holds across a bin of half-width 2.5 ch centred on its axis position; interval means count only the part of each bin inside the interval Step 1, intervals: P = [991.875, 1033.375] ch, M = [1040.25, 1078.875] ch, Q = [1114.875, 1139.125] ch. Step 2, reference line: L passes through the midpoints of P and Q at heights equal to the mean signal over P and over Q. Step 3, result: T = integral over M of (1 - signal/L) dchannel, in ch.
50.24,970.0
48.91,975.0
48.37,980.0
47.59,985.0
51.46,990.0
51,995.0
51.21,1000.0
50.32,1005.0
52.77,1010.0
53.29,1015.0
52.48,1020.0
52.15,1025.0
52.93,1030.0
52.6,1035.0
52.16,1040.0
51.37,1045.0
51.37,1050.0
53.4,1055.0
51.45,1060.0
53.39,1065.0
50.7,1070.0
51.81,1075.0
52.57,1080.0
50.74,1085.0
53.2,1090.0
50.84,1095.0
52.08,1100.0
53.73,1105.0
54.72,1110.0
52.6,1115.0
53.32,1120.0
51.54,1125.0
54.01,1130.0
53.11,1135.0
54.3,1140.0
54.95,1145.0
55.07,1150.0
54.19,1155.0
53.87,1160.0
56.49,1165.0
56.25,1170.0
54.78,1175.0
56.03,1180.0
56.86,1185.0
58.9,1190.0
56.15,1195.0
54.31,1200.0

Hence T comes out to 0.35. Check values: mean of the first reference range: 52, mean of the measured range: 52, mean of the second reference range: 53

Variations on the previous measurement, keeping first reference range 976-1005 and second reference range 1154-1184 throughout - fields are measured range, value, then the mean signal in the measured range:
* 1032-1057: -0.3 ch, 52.2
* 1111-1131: 0.4 ch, 52.9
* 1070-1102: 0.6 ch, 51.8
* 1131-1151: 0.1 ch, 54.3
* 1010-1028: -0.7 ch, 52.7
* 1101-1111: -0.1 ch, 53.8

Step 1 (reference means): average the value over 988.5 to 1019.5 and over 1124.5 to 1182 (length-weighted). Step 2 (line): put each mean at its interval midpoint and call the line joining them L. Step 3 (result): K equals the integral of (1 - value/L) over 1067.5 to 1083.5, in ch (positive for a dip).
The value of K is 0.5 ch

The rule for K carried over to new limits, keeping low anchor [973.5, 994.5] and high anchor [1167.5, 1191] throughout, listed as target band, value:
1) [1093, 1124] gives 0.6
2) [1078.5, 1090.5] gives 0.2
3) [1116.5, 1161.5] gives 0.9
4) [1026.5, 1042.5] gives -0.4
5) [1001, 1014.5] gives -0.4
